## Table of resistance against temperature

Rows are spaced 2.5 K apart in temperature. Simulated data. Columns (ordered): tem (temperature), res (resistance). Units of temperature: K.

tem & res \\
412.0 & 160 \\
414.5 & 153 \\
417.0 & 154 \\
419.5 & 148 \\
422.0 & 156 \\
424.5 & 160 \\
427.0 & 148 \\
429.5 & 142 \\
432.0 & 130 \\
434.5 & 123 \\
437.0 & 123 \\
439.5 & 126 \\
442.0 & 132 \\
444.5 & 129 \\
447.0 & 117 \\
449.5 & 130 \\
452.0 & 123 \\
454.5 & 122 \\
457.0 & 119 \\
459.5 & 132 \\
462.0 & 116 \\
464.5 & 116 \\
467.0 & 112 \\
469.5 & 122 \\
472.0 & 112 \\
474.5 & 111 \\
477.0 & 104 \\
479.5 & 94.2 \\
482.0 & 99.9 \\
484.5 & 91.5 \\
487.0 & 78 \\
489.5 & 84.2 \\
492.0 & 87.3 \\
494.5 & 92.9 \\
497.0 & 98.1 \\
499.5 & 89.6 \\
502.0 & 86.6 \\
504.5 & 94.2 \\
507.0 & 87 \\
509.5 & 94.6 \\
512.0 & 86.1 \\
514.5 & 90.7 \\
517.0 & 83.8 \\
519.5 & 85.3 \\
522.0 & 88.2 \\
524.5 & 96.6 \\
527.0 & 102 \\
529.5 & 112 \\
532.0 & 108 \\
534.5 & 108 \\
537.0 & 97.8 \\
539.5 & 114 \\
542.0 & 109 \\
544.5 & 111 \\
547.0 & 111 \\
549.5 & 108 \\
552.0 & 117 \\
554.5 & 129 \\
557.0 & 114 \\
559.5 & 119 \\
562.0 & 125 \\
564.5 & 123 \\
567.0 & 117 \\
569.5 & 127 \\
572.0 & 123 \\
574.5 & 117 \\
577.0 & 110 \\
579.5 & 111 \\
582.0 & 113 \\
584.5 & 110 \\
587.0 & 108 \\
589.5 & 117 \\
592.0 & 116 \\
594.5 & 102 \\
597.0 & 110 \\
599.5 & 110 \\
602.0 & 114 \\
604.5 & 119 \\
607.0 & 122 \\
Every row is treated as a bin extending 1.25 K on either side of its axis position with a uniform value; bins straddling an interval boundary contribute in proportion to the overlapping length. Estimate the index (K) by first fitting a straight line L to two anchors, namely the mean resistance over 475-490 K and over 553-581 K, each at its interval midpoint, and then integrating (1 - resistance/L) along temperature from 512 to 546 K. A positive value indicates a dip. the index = 2.47 K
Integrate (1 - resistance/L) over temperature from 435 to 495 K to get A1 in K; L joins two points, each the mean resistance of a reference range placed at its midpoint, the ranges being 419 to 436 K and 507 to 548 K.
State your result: 7.3 K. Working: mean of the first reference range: 143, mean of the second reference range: 99.4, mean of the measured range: 112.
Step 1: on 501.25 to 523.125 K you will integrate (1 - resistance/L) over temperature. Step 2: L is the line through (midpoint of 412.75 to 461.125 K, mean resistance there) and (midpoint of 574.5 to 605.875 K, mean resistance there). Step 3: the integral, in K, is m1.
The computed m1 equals 6.2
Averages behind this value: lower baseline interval 135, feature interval 88.5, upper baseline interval 112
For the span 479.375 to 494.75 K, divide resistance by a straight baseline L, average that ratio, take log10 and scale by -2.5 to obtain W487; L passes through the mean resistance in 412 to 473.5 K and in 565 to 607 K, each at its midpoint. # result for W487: 0.378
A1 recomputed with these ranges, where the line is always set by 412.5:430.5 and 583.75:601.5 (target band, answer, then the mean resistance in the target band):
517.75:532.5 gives 3.4 K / 97.7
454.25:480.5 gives 4.9 K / 114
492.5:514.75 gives 6.9 K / 91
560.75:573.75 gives -0.7 K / 123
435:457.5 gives 3.3 K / 125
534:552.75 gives 2.0 K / 109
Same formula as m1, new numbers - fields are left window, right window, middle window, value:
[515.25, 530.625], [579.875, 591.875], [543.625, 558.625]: -1.9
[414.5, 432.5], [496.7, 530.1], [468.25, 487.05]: 2.0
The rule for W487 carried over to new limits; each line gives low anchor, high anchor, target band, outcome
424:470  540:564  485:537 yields 0.28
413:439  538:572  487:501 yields 0.40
